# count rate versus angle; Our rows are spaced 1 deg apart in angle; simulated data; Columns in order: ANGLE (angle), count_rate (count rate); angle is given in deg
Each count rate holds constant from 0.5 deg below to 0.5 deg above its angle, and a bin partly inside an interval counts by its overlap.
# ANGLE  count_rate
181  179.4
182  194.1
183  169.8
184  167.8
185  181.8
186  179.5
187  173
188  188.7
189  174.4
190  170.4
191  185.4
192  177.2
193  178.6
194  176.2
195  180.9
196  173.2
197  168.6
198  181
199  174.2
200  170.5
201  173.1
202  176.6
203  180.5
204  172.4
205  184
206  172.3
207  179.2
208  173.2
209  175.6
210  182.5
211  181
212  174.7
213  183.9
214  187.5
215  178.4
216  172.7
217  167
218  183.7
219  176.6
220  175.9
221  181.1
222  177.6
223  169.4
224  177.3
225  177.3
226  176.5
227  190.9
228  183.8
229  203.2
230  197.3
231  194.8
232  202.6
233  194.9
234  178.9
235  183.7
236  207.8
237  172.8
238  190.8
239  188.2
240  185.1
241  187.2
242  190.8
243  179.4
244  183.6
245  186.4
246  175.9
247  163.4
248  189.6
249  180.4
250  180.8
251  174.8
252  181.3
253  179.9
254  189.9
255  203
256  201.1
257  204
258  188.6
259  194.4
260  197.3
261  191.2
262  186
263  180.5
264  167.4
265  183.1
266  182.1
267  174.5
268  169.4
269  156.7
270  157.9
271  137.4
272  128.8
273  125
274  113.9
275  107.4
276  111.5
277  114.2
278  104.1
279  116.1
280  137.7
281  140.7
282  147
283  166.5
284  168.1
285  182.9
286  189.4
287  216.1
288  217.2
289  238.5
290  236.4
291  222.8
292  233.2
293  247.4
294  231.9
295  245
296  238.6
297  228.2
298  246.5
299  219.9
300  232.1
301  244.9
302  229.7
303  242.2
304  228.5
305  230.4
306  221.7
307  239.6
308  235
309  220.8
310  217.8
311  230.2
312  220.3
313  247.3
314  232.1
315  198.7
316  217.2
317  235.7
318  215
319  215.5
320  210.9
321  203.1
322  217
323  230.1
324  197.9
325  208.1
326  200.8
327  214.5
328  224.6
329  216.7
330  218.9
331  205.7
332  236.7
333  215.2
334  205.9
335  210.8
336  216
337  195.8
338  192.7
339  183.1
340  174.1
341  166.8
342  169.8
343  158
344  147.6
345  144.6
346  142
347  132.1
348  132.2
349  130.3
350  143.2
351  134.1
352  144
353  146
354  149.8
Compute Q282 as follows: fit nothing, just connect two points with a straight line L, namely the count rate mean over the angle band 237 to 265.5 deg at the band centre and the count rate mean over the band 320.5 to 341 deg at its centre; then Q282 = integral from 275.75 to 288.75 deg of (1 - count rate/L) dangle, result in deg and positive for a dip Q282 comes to 2.5 deg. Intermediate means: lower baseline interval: 186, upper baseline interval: 207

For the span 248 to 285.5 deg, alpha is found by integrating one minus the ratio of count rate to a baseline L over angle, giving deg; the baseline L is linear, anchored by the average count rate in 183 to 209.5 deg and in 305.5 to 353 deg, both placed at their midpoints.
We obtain 4.8 deg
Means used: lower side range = 176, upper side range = 197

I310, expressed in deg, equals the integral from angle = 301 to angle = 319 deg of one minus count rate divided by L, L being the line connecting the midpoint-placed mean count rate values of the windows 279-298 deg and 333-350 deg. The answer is -3.6 deg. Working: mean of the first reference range 204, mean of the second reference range 169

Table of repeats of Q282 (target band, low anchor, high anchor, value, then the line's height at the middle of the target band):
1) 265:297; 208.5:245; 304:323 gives 5.4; 208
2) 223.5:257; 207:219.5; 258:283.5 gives -4.2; 166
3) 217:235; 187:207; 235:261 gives -0.2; 183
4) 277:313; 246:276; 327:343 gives -4.7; 185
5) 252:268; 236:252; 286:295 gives 0.9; 199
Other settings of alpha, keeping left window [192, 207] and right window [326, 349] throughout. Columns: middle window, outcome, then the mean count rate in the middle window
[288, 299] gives -3.2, 235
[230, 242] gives -0.8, 190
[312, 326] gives -2.5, 217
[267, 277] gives 2.5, 135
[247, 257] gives -0.4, 186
